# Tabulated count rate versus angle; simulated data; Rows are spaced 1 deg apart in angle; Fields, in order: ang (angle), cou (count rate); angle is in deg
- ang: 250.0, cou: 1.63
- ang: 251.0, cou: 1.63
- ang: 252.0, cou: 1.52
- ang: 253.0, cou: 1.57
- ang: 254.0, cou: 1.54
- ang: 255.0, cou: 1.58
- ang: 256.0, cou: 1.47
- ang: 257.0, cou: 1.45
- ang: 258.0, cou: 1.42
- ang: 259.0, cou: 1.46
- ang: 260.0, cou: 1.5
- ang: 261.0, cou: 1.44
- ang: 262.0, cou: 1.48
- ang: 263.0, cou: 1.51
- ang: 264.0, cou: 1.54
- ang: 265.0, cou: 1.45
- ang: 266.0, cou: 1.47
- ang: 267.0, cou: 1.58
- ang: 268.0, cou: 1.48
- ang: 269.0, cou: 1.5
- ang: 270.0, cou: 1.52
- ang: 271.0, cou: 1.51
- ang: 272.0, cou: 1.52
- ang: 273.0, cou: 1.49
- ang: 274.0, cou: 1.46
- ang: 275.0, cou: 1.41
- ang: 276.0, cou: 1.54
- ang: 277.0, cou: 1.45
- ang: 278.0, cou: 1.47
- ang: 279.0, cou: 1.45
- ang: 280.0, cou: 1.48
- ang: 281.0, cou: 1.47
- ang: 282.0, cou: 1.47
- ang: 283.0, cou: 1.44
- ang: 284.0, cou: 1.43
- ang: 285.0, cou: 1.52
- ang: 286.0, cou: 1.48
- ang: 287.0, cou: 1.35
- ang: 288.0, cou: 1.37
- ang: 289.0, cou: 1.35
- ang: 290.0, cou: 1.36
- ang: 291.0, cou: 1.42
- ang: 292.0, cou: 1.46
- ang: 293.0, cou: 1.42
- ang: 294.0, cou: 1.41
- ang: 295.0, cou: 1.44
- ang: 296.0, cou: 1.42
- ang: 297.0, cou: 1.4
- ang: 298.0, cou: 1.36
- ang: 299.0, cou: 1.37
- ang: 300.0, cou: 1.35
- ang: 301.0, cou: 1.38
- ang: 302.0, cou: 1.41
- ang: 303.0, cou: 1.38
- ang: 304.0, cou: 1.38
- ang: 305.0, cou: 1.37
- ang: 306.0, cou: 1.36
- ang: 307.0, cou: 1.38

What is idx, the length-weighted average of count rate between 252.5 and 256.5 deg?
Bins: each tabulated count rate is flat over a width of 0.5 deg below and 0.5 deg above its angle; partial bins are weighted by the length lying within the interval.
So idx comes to 1.54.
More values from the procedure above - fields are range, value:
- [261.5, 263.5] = 1.5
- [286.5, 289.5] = 1.36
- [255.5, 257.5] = 1.46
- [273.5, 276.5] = 1.47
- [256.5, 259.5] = 1.44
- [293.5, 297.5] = 1.42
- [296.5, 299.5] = 1.38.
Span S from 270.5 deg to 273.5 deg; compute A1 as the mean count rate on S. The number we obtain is 1.51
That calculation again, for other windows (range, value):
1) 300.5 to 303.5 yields 1.39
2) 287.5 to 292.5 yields 1.39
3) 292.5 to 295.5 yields 1.42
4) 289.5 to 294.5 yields 1.41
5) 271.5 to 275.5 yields 1.47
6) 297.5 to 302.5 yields 1.37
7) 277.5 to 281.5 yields 1.47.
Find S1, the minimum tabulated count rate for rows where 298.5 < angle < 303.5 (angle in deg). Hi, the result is 1.35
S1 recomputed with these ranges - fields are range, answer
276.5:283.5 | 1.44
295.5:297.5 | 1.4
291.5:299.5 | 1.36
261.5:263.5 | 1.48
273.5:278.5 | 1.41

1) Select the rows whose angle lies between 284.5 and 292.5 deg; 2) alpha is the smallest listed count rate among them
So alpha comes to 1.35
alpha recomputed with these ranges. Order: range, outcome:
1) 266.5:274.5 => 1.46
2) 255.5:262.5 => 1.42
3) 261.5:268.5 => 1.45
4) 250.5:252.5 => 1.52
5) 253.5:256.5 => 1.47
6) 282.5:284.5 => 1.43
